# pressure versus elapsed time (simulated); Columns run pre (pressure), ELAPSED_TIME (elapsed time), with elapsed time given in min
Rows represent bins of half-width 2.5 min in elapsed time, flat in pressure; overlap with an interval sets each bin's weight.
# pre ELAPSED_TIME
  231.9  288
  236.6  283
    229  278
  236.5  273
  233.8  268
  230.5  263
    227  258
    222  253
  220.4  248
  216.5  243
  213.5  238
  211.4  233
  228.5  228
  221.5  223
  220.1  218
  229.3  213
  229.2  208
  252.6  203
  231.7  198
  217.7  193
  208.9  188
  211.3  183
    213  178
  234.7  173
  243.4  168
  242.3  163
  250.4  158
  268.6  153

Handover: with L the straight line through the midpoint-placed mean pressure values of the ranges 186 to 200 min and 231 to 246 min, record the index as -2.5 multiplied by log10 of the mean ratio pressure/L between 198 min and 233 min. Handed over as -0.06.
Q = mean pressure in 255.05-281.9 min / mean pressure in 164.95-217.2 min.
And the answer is 1.02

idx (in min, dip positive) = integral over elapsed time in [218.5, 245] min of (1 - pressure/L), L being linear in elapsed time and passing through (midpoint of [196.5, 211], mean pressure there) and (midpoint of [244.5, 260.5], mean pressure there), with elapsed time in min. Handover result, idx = 1.2 min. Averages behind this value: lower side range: 238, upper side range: 223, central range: 218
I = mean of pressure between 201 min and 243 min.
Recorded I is 225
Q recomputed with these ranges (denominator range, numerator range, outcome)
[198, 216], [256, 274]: 0.98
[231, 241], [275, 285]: 1.09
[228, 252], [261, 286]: 1.07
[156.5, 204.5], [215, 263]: 0.96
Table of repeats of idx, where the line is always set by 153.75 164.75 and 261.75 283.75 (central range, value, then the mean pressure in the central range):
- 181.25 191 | 1.4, 210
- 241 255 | 1.0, 220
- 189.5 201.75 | 0.9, 226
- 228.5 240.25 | 1.2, 215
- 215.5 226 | 0.9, 221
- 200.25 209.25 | 0.0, 242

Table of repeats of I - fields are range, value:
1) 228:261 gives 219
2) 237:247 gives 216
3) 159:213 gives 229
